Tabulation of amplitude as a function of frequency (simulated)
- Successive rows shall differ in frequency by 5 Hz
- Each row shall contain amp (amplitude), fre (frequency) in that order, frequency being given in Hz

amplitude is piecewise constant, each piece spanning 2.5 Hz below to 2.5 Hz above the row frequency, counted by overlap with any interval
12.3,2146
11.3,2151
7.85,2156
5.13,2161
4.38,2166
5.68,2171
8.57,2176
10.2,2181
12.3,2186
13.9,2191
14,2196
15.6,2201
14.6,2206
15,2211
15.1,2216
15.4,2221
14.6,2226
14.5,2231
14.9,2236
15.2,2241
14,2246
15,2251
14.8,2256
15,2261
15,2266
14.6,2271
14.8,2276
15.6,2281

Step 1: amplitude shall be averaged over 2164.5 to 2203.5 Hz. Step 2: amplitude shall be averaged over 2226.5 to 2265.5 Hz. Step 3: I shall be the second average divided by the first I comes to 1.38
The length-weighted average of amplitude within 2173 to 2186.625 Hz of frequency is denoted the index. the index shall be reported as 9.92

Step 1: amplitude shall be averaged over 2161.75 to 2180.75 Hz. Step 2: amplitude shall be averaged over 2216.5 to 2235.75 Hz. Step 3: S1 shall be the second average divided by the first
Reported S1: 2.26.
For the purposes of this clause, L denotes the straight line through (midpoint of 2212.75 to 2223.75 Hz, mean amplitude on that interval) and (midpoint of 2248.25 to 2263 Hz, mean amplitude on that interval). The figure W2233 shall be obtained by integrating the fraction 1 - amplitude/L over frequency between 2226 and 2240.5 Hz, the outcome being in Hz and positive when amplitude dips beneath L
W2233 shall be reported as 0.3 Hz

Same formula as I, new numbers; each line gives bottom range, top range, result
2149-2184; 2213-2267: 1.96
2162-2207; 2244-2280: 1.38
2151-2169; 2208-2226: 2.30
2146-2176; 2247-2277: 1.99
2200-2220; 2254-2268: 0.99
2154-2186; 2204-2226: 2.03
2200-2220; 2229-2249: 0.97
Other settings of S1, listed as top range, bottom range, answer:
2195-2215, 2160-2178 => 2.51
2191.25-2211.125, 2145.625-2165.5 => 1.76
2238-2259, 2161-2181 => 2.25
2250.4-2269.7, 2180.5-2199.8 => 1.14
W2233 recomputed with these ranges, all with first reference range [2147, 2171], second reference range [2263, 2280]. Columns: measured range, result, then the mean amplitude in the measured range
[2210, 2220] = -3.6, 15.1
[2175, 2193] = -4.7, 11.4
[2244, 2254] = -0.9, 14.5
